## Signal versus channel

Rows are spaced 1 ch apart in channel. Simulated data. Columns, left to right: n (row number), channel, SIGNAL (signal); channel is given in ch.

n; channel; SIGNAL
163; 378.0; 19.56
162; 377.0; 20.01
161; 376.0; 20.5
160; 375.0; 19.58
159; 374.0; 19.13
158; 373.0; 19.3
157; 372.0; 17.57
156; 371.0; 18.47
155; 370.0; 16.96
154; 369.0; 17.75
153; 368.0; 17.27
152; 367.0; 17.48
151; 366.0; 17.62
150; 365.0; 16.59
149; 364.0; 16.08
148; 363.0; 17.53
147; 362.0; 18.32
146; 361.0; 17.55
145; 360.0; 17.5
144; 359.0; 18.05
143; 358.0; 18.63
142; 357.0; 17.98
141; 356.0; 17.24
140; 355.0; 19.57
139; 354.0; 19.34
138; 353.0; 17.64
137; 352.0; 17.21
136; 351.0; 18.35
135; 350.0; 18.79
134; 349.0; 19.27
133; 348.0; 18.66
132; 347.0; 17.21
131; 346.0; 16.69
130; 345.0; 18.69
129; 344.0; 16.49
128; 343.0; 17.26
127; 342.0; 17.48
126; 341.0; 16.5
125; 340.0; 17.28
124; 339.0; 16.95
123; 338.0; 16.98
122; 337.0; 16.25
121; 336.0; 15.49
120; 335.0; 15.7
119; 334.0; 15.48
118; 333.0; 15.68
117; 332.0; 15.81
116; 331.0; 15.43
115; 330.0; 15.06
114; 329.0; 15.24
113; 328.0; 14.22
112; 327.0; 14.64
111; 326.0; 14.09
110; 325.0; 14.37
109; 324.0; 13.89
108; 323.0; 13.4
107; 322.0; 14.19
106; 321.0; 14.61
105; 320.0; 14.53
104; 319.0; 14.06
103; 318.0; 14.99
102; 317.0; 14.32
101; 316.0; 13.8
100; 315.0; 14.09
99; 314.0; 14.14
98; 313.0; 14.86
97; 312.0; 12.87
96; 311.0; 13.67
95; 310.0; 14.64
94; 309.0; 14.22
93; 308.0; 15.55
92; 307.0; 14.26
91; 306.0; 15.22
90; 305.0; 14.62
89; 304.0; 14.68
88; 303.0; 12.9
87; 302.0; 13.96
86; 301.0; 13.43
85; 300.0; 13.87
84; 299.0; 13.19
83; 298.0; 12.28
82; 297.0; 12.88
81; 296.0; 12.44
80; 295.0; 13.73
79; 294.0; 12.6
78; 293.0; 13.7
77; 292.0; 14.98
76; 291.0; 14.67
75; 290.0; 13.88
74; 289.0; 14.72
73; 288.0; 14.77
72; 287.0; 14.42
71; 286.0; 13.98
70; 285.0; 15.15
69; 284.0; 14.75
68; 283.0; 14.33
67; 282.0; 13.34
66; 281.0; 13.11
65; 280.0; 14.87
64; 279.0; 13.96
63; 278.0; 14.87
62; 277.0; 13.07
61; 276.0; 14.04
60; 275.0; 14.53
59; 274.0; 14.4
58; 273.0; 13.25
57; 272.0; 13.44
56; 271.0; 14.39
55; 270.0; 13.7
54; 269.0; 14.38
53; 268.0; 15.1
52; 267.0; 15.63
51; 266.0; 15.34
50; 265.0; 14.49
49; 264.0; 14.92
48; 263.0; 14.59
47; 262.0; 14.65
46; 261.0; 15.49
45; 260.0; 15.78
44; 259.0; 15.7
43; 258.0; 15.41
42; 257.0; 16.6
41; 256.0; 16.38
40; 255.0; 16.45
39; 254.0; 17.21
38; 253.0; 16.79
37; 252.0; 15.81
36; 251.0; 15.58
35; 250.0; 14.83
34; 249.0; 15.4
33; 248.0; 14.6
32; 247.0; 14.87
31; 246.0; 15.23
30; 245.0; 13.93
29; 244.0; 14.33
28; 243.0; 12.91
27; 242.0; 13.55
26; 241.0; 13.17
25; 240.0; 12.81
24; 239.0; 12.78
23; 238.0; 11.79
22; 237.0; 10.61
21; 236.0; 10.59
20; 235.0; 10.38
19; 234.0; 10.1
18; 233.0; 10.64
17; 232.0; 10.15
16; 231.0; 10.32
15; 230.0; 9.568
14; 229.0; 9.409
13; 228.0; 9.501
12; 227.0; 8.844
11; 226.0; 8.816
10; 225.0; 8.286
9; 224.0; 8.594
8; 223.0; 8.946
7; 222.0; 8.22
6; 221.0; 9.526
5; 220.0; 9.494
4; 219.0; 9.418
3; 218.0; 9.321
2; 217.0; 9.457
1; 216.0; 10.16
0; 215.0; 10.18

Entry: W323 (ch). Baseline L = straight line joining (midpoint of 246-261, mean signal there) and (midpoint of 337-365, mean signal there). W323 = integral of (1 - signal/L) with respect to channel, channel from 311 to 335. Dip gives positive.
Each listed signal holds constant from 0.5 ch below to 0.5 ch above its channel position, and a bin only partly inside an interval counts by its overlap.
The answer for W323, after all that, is 3.7 ch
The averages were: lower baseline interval 15.8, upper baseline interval 17.7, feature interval 14.5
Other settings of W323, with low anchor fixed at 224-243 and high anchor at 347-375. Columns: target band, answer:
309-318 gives 0.7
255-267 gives -3.2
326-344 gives 0.6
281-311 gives 0.5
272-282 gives -0.6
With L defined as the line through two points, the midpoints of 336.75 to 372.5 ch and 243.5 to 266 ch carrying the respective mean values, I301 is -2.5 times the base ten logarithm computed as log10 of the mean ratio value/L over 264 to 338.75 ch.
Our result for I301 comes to 0.148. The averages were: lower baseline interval 15.4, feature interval 14.4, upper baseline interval 17.7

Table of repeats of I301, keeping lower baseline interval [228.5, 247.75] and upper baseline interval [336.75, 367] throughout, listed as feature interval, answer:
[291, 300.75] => 0.12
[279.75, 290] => 0.00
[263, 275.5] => -0.07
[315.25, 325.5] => 0.13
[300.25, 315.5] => 0.09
